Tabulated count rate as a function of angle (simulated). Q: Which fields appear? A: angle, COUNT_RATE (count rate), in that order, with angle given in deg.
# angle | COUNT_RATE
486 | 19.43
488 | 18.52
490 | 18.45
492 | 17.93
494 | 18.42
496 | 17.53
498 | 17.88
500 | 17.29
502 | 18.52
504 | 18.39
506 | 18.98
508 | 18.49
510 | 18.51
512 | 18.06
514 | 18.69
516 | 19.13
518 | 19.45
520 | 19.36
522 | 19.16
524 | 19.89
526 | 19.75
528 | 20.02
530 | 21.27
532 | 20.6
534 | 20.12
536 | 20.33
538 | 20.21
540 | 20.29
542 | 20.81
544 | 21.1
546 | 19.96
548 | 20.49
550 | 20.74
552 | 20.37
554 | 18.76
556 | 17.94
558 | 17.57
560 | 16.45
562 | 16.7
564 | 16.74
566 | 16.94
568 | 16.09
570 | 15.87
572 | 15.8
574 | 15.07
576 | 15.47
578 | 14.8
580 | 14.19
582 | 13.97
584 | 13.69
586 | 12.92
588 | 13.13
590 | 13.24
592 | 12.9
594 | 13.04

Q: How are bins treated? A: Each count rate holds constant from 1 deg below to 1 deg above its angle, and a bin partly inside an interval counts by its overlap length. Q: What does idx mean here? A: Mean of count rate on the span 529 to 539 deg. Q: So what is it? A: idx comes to 20.5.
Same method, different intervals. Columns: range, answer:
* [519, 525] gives 19.5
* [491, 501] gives 17.8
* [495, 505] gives 17.9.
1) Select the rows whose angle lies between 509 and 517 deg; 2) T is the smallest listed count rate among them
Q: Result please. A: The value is 18.06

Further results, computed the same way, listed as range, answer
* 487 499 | 17.53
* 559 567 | 16.45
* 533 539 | 20.12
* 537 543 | 20.21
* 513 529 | 18.69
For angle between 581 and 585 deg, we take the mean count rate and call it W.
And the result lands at 13.8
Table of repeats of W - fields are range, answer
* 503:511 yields 18.6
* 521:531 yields 20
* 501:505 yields 18.5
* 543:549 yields 20.5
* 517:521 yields 19.4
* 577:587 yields 13.9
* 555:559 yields 17.8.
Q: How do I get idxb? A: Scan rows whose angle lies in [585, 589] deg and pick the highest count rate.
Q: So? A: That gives 13.13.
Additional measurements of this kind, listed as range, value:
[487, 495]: 18.52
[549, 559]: 20.74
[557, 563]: 17.57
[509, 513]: 18.51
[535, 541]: 20.33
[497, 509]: 18.98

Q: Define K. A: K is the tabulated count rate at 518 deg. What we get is 19.45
